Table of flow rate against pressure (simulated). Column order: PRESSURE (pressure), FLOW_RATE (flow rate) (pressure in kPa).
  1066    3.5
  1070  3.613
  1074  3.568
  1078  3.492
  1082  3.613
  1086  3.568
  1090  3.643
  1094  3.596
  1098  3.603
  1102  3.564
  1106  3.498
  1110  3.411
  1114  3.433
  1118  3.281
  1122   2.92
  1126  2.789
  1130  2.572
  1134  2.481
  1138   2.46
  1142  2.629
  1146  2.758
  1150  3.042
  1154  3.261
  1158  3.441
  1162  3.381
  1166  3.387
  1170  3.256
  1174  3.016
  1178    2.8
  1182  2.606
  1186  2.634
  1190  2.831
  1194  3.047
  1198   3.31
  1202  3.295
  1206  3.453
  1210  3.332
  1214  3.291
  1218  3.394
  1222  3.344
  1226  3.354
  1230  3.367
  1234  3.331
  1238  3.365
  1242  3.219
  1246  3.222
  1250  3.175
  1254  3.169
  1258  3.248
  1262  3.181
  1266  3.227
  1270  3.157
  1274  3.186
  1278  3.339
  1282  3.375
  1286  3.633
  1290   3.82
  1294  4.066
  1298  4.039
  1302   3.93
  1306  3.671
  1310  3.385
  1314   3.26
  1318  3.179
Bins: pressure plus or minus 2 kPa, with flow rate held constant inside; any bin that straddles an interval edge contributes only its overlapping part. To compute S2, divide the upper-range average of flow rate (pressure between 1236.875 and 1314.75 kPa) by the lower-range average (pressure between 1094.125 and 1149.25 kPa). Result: 1.13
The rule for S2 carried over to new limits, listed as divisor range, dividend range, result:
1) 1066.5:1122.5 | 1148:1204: 0.88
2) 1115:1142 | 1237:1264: 1.16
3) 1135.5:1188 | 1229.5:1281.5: 1.09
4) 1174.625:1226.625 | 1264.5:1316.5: 1.14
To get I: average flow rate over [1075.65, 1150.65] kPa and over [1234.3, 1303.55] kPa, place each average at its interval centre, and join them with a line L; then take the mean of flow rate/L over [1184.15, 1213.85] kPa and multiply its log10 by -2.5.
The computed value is 0.059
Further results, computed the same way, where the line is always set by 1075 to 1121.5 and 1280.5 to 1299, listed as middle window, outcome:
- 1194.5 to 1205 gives 0.12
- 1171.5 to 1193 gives 0.28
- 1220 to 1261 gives 0.13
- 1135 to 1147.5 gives 0.34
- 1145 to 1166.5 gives 0.12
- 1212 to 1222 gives 0.10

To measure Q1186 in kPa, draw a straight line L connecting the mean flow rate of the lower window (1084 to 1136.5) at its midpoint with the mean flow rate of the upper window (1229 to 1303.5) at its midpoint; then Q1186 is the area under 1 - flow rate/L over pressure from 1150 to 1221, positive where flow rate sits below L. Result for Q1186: 3.7 kPa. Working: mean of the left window 3.25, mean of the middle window 3.16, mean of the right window 3.42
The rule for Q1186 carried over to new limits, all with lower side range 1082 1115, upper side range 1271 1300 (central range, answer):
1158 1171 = 0.8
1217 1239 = 1.5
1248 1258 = 1.2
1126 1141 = 4.3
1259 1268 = 1.0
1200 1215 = 1.0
